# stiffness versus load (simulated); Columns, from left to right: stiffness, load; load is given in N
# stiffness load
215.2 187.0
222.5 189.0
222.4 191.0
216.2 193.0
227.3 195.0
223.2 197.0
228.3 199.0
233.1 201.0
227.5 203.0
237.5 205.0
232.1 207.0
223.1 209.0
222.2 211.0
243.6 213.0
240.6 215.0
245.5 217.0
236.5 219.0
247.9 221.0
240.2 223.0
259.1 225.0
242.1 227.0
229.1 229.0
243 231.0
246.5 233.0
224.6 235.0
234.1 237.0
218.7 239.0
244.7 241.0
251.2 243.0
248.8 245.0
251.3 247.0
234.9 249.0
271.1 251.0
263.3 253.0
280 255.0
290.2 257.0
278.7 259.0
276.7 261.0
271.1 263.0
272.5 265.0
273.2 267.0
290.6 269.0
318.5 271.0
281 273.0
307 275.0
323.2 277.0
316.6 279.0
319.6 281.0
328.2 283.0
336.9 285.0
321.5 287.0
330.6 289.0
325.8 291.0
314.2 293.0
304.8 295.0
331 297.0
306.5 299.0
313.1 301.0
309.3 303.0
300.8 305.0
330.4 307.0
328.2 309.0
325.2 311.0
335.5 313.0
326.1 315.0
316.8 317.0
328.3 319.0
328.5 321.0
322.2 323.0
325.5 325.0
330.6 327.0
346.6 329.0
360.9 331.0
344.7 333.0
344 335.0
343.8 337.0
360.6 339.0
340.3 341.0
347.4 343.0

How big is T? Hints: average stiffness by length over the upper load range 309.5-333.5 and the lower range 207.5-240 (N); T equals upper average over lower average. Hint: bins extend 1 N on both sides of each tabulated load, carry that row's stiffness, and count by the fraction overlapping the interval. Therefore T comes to 1.4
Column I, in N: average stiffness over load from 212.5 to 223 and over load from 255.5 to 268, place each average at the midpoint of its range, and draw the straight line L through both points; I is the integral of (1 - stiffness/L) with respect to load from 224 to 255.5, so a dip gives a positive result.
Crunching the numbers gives 1.7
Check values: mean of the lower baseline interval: 243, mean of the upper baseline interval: 277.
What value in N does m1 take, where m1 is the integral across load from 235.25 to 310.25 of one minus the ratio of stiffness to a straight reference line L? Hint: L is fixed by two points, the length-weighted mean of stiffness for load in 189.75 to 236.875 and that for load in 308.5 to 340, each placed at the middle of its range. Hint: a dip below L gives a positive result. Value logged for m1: -0.5 N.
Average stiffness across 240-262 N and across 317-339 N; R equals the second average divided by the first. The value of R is 1.28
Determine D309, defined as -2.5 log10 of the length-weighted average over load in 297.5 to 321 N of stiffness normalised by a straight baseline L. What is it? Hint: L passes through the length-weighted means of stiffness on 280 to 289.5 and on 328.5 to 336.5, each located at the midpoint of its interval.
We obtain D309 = 0.06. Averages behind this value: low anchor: 327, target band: 321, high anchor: 349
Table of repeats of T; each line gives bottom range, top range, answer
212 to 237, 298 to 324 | 1.33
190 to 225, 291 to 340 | 1.41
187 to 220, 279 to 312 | 1.39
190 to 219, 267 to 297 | 1.37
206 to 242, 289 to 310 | 1.34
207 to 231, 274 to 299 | 1.34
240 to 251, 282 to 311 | 1.29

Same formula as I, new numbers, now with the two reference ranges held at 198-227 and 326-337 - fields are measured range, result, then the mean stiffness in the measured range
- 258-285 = -0.7 N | 298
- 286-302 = -0.4 N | 318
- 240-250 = 0.8 N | 246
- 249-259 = 0.1 N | 272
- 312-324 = 0.2 N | 326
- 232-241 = 0.9 N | 232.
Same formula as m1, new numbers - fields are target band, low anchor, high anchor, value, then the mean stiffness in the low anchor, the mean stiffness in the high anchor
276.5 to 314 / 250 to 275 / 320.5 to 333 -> -1.42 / 282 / 337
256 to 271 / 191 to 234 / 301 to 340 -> -0.05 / 235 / 332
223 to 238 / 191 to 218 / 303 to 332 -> 0.77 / 230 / 328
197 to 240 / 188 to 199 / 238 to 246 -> -0.67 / 223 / 241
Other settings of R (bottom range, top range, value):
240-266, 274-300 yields 1.21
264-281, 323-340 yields 1.15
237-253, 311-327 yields 1.33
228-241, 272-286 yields 1.35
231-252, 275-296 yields 1.32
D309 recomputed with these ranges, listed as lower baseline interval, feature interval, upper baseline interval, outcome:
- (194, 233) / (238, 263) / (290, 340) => 0.04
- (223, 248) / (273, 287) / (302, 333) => -0.11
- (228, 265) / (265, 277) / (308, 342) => -0.06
